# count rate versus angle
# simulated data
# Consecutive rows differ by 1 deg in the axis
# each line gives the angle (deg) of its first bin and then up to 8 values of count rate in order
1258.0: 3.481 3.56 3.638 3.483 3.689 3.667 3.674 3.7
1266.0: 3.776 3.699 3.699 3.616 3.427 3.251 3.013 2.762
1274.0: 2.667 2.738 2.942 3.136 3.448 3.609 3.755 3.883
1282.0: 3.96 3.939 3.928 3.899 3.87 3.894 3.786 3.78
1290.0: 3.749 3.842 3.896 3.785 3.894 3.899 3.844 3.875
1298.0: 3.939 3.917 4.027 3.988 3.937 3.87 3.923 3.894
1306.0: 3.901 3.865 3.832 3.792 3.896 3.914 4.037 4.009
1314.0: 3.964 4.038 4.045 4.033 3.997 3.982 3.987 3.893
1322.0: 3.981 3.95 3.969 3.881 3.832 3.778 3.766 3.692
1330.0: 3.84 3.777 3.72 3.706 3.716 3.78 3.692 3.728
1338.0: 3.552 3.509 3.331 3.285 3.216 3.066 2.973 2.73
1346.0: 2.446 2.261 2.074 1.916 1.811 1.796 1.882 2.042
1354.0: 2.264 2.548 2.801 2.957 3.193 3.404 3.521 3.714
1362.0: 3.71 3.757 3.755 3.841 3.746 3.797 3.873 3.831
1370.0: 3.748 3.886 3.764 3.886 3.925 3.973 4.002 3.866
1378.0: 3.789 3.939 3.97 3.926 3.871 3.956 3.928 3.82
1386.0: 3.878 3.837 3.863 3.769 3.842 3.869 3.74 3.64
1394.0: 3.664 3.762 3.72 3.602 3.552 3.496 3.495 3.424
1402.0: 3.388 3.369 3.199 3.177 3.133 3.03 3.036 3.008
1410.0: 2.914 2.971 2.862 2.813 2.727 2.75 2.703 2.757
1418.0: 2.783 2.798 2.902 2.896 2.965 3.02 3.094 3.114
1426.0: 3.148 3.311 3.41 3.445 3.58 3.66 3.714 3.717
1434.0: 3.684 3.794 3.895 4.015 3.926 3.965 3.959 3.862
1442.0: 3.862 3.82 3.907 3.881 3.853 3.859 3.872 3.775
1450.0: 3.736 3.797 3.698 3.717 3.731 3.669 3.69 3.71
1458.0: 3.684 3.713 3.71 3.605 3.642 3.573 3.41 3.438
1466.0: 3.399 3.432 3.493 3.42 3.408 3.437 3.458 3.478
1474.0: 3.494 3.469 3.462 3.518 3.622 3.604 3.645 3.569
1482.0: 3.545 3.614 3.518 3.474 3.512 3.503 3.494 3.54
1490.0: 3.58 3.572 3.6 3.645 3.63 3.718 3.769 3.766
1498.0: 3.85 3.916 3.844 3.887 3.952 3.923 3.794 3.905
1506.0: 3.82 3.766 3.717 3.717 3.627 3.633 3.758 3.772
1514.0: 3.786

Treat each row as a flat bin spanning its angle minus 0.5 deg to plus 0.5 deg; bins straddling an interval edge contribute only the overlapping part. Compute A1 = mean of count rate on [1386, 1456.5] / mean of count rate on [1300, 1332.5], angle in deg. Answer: 0.89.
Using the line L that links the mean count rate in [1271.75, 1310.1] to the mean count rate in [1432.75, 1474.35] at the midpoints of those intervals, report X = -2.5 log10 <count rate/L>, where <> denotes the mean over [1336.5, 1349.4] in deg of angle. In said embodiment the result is 0.25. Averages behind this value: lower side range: 3.71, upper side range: 3.7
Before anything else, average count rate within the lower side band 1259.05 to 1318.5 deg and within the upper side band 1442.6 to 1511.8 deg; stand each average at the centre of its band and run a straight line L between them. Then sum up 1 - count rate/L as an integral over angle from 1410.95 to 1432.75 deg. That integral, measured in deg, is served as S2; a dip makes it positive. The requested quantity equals 3.6 deg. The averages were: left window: 3.73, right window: 3.66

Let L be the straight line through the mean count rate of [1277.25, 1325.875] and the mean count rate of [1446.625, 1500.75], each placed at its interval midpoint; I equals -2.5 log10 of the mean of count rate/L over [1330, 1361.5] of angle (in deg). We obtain 0.26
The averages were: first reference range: 3.89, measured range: 2.99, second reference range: 3.61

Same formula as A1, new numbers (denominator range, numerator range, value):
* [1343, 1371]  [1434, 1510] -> 1.23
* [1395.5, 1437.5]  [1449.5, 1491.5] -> 1.10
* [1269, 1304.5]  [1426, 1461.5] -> 1.02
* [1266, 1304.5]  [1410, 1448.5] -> 0.93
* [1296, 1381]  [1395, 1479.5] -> 0.97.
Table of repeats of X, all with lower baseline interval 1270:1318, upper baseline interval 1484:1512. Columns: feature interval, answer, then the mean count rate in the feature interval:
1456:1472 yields 0.05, 3.54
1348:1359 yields 0.50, 2.36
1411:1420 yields 0.31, 2.79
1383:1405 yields 0.02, 3.66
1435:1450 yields -0.05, 3.88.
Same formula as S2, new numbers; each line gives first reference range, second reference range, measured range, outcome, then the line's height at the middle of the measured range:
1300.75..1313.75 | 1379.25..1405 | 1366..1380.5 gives -0.49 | 3.74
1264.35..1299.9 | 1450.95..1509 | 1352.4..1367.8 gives 1.51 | 3.63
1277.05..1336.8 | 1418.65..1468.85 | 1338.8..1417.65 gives 8.51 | 3.72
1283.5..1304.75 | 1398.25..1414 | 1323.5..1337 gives -0.49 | 3.65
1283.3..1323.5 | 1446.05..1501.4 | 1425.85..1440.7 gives -0.04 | 3.69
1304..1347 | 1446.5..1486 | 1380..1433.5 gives 4.01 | 3.64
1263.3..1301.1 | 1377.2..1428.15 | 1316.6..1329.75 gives -1.31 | 3.55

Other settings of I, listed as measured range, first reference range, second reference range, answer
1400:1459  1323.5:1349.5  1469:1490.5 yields 0.01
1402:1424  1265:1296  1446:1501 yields 0.22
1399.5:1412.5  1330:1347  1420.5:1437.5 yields 0.09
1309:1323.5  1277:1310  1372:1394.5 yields -0.03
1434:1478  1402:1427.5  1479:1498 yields -0.11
